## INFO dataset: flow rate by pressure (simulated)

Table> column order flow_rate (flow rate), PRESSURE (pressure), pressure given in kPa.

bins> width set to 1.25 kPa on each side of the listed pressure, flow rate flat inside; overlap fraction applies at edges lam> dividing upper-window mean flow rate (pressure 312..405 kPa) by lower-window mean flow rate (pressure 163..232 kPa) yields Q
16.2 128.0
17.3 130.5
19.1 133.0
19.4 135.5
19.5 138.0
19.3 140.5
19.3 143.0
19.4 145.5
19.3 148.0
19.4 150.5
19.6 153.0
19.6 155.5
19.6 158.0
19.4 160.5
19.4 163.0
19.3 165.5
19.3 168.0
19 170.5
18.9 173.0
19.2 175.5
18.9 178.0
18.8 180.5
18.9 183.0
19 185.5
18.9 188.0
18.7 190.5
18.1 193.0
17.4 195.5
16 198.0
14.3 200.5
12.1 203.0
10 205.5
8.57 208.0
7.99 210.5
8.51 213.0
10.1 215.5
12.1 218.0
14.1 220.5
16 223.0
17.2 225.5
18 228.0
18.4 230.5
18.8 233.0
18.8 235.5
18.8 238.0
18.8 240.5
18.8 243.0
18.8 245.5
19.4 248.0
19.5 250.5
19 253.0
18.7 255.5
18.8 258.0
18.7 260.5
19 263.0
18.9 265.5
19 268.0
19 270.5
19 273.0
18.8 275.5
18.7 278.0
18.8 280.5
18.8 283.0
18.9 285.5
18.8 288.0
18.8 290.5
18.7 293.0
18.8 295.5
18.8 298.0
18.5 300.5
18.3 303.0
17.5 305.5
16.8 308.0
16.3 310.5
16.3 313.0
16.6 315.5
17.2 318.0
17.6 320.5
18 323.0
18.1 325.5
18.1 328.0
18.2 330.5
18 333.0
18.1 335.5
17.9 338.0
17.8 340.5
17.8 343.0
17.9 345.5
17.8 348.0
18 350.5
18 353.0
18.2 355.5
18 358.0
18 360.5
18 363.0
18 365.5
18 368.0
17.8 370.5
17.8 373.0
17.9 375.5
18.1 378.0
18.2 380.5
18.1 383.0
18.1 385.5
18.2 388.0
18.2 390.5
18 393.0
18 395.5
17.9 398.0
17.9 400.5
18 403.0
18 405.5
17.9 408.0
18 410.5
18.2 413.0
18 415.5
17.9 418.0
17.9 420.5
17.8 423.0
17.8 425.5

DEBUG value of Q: 1.1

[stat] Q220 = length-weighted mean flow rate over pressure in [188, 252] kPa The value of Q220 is 15.6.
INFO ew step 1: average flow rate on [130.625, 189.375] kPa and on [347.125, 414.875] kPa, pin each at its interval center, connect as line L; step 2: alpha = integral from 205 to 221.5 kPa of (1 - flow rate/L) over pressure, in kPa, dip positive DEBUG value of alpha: 7.65 kPa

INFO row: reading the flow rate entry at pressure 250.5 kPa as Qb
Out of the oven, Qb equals 19.5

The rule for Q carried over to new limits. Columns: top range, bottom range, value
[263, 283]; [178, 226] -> 1.29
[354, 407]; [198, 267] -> 1.12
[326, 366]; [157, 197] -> 0.95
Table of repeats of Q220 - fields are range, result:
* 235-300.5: 18.9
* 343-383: 18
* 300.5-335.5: 17.5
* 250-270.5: 18.9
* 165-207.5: 17.3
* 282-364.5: 18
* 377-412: 18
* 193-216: 12.1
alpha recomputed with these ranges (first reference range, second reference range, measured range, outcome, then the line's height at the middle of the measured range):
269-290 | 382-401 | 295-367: 2.6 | 18.5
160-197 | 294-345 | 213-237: 3.8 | 18.5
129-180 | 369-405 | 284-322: 1.2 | 18.4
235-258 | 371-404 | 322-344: 0.5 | 18.4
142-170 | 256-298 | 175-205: 3.1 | 19.2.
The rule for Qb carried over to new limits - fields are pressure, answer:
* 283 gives 18.8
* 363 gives 18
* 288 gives 18.8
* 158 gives 19.6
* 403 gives 18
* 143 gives 19.3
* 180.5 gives 18.8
